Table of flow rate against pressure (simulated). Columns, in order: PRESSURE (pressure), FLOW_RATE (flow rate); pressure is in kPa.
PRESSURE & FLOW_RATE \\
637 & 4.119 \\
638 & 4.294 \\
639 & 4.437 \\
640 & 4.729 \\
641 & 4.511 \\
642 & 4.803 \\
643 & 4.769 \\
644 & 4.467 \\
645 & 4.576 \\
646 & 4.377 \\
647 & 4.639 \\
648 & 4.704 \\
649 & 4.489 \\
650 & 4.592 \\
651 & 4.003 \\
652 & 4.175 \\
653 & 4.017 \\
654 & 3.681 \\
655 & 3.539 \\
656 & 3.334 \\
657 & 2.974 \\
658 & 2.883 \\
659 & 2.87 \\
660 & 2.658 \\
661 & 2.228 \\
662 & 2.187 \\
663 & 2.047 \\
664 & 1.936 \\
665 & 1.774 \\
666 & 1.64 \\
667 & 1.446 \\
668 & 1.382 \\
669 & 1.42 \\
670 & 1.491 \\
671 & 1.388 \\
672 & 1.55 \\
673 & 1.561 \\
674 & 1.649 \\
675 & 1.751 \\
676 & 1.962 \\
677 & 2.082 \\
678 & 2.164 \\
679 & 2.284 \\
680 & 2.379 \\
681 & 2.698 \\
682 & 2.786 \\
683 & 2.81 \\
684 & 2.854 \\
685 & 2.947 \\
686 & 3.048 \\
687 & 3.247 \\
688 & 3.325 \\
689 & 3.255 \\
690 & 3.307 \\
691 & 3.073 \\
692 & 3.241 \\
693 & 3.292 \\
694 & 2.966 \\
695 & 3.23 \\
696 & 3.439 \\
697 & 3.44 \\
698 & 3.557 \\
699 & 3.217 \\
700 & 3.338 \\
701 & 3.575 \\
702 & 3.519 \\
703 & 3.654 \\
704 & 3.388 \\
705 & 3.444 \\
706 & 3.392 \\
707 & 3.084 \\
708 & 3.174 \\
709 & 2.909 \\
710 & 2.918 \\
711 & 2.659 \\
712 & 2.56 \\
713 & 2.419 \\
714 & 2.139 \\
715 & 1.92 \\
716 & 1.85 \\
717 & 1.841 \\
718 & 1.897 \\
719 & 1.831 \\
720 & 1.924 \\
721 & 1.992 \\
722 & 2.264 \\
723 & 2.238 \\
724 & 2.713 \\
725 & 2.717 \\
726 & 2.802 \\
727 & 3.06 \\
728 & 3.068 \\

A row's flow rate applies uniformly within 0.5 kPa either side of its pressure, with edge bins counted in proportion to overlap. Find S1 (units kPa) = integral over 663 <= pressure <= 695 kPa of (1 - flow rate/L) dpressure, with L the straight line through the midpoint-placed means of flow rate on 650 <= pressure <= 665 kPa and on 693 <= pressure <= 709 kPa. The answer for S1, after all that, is 8.5 kPa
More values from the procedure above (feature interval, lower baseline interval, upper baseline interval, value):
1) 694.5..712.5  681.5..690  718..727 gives -3.6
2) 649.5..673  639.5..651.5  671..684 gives 6.3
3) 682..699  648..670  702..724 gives -3.2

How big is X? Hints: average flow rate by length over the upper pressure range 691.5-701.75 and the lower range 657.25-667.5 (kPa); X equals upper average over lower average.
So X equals 1.52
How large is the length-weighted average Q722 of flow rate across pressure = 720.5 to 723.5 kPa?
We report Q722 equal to 2.16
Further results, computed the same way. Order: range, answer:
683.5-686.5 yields 2.95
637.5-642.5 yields 4.55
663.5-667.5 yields 1.7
